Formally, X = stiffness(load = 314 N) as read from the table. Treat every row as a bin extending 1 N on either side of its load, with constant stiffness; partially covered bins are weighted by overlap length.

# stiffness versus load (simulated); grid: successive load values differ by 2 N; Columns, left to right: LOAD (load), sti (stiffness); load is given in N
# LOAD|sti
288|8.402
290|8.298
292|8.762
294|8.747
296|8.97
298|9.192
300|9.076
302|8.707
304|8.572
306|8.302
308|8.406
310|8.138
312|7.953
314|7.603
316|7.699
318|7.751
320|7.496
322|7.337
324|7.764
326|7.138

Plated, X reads 7.603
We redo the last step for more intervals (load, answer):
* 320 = 7.496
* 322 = 7.337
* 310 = 8.138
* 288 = 8.402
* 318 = 7.751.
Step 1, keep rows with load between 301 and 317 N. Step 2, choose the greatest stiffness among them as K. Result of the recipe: 8.707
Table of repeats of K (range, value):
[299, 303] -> 9.076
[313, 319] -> 7.751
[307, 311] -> 8.406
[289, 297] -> 8.97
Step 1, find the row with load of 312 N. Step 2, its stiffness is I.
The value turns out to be 7.953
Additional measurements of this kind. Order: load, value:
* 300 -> 9.076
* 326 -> 7.138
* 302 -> 8.707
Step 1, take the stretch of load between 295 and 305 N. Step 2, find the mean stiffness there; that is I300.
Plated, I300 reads 8.9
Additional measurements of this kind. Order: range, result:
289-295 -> 8.6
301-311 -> 8.43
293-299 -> 8.97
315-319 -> 7.72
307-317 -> 7.96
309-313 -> 8.05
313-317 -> 7.65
